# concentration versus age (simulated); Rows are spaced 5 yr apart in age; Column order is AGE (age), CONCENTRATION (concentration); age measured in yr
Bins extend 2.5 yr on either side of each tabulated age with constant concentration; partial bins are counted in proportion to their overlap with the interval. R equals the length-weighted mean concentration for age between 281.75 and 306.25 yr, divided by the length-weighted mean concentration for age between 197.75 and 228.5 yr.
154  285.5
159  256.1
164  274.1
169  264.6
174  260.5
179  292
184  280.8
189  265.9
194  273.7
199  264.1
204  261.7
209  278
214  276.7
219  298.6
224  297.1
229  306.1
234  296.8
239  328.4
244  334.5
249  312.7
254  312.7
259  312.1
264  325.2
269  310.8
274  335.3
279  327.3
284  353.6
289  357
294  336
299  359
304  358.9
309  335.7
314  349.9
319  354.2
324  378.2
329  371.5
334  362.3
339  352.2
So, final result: 1.25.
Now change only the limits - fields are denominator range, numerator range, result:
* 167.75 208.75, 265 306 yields 1.26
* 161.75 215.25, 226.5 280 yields 1.17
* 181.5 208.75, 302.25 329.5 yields 1.32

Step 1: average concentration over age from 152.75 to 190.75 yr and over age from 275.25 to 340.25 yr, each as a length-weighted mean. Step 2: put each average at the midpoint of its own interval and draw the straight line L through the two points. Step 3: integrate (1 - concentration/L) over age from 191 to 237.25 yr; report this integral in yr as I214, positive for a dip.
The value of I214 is 2.1 yr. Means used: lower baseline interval 272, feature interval 284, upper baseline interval 353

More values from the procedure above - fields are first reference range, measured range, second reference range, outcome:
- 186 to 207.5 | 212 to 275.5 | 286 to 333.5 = -1.5 yr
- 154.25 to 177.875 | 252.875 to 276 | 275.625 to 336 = 0.6 yr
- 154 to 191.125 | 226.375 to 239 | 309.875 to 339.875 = 0.0 yr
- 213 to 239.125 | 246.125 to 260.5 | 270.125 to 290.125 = 0.3 yr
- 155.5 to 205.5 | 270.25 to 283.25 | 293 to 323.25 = 0.0 yr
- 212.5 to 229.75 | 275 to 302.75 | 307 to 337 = -0.7 yr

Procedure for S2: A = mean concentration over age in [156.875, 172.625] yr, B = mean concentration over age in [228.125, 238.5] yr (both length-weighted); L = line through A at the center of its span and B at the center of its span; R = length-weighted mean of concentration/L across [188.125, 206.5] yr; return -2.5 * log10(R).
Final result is 0.07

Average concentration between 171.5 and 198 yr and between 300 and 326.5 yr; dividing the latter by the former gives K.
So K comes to 1.3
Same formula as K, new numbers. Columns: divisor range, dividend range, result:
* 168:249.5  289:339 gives 1.24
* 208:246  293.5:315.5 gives 1.15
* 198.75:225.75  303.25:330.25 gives 1.28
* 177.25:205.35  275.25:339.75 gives 1.29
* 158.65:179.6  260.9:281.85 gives 1.21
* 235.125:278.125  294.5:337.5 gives 1.11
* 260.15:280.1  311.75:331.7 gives 1.12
